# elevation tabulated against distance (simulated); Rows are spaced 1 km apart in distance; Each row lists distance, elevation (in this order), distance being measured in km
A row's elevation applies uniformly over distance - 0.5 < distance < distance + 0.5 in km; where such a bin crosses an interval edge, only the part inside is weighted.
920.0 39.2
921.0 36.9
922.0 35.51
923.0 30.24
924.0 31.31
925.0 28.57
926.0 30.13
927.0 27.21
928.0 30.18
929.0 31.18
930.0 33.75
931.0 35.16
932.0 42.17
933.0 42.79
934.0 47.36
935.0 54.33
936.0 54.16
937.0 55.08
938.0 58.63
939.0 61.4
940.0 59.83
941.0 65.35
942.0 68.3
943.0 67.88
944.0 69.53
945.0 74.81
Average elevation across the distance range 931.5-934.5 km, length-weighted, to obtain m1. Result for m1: 44.1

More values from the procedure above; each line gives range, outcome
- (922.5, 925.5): 30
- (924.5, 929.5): 29.5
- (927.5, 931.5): 32.6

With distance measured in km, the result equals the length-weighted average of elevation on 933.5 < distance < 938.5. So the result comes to 53.9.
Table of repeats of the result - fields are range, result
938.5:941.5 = 62.2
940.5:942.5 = 66.8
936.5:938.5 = 56.9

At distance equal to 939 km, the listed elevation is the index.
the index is 61.4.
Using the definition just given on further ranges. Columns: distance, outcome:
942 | 68.3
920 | 39.2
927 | 27.21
